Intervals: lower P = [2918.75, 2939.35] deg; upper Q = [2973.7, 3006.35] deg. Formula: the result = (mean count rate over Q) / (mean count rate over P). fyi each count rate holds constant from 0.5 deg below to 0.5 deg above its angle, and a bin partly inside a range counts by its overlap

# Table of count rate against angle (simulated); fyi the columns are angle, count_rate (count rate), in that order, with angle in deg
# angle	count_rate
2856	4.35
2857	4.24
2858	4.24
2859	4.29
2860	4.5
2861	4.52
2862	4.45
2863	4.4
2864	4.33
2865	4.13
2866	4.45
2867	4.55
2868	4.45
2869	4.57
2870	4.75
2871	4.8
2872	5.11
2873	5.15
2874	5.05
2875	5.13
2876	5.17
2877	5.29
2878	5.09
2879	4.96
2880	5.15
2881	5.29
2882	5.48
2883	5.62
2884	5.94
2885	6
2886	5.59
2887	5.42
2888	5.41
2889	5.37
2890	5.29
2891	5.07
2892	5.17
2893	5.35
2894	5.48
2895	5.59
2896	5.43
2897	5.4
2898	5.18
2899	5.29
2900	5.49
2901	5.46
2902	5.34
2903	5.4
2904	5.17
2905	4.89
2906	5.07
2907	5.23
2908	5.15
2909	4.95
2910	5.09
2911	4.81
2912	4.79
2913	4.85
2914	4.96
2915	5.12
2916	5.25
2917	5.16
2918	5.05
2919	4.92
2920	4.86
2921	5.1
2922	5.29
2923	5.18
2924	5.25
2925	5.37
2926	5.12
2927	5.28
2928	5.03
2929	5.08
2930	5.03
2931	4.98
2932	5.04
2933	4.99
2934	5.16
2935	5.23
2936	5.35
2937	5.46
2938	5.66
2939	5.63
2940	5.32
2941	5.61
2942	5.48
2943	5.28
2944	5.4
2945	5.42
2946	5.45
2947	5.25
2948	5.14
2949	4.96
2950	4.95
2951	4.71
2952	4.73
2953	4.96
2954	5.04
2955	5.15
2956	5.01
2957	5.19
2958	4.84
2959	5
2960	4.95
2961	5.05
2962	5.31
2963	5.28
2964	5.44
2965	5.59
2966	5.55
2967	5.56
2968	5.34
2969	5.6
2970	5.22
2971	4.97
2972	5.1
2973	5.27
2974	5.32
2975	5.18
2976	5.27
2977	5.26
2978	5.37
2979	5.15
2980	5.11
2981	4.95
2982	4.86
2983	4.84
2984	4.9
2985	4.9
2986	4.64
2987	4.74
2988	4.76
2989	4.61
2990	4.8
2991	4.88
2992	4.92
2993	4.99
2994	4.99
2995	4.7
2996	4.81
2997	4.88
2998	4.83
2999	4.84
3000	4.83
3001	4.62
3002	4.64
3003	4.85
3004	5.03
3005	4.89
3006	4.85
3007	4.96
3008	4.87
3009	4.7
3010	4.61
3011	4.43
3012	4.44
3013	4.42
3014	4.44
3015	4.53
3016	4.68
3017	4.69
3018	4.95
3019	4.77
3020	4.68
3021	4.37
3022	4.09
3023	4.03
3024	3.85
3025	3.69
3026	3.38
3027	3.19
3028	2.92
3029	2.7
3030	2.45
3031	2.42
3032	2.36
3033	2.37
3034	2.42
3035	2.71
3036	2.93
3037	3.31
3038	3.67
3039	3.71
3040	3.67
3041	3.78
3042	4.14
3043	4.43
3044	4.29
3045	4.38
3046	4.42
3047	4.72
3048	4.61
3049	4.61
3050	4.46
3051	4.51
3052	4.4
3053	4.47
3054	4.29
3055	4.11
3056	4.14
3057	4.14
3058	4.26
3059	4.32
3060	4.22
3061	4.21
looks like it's 0.95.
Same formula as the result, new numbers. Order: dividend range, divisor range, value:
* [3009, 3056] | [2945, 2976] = 0.76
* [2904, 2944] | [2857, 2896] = 1.03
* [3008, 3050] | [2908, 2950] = 0.75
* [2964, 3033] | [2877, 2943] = 0.88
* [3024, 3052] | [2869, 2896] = 0.68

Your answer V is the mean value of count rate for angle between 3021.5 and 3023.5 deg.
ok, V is 4.06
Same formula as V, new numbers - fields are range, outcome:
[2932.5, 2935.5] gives 5.13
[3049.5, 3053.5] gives 4.46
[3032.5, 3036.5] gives 2.61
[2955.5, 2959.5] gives 5.01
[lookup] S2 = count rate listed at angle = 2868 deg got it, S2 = 4.45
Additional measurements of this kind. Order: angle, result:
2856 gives 4.35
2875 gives 5.13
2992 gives 4.92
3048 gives 4.61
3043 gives 4.43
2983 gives 4.84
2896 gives 5.43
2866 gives 4.45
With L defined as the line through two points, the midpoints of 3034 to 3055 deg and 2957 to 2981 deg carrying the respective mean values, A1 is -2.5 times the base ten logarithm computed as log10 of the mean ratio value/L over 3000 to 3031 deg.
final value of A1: 0.06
